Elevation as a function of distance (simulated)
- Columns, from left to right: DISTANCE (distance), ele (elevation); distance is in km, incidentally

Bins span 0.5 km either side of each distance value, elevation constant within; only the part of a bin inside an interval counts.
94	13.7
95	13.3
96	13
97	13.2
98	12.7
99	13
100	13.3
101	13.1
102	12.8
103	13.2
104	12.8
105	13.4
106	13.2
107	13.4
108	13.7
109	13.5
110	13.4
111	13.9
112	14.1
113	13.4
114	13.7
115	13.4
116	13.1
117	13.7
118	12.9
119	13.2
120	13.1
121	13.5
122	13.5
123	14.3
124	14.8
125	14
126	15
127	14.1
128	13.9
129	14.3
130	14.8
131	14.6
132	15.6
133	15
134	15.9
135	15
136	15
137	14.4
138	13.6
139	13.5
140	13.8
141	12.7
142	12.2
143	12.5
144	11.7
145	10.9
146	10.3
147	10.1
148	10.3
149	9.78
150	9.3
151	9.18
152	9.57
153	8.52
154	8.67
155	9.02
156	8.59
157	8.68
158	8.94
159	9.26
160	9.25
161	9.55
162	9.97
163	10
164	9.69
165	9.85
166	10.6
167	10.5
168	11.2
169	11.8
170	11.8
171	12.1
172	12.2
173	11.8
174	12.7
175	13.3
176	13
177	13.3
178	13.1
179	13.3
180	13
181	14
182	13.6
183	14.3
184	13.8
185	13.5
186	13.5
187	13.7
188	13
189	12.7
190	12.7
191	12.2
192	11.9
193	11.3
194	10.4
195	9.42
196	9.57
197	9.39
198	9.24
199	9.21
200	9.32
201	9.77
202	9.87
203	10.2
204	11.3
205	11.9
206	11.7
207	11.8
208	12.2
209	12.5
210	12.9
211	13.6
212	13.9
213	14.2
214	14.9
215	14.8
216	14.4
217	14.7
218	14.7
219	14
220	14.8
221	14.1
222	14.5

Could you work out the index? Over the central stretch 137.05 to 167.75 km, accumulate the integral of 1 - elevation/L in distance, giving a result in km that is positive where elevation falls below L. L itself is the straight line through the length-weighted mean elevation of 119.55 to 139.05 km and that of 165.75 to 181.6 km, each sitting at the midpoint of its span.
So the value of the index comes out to 6.8 km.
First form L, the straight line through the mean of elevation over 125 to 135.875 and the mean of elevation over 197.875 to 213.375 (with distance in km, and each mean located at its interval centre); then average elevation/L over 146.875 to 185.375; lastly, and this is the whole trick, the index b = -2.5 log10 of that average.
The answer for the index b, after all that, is 0.19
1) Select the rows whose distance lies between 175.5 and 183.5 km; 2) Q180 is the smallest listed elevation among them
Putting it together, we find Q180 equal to 13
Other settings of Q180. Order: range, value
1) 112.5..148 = 10.1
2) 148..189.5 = 8.52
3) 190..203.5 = 9.21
